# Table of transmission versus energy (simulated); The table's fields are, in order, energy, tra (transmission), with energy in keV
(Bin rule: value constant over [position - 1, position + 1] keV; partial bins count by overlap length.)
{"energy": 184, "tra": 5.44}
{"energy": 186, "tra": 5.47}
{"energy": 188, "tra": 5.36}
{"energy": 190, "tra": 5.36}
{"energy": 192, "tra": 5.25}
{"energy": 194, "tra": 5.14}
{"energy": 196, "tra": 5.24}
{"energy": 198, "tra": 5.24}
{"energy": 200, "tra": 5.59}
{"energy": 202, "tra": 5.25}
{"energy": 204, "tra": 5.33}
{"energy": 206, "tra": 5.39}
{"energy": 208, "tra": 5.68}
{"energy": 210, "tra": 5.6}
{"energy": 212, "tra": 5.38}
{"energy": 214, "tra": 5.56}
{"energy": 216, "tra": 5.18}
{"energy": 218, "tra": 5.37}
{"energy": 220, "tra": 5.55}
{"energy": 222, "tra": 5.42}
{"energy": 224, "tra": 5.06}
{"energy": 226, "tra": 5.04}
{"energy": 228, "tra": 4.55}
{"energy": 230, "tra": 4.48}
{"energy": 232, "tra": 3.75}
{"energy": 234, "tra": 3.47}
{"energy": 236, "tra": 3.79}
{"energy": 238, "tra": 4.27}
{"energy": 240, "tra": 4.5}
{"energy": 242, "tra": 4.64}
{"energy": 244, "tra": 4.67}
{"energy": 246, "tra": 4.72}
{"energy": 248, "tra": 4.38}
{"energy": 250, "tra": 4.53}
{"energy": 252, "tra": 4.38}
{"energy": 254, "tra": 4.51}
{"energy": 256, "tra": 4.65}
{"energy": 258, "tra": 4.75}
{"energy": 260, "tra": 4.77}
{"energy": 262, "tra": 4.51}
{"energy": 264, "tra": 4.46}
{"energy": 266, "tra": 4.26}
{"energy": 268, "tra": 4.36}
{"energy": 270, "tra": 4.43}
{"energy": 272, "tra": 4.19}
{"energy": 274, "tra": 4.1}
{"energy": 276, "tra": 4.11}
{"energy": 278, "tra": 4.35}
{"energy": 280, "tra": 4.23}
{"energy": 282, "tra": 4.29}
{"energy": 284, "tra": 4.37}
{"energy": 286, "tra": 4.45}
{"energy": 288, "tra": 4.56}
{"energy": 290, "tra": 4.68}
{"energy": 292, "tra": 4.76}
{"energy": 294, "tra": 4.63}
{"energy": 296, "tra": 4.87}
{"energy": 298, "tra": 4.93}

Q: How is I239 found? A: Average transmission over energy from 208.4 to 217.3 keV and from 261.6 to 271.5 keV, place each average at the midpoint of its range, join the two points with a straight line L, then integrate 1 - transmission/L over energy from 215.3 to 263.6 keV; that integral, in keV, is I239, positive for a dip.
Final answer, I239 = 2.9 keV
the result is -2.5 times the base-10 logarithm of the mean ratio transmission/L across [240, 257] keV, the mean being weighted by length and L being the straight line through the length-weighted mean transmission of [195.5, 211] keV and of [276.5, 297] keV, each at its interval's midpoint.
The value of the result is 0.085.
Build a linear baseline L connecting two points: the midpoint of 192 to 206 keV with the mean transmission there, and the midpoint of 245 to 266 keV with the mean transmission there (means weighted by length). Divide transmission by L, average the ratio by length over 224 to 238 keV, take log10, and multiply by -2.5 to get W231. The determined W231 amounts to 0.15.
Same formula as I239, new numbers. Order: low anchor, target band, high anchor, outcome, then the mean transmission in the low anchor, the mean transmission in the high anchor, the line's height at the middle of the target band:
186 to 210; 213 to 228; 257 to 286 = -0.6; 5.36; 4.37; 5.06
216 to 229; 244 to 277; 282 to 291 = 2.2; 5.17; 4.49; 4.76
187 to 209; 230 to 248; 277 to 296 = 2.6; 5.35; 4.5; 4.96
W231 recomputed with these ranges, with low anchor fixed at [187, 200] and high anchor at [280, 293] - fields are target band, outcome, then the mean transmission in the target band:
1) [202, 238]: 0.02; 4.96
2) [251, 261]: 0.03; 4.61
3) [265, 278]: 0.09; 4.25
